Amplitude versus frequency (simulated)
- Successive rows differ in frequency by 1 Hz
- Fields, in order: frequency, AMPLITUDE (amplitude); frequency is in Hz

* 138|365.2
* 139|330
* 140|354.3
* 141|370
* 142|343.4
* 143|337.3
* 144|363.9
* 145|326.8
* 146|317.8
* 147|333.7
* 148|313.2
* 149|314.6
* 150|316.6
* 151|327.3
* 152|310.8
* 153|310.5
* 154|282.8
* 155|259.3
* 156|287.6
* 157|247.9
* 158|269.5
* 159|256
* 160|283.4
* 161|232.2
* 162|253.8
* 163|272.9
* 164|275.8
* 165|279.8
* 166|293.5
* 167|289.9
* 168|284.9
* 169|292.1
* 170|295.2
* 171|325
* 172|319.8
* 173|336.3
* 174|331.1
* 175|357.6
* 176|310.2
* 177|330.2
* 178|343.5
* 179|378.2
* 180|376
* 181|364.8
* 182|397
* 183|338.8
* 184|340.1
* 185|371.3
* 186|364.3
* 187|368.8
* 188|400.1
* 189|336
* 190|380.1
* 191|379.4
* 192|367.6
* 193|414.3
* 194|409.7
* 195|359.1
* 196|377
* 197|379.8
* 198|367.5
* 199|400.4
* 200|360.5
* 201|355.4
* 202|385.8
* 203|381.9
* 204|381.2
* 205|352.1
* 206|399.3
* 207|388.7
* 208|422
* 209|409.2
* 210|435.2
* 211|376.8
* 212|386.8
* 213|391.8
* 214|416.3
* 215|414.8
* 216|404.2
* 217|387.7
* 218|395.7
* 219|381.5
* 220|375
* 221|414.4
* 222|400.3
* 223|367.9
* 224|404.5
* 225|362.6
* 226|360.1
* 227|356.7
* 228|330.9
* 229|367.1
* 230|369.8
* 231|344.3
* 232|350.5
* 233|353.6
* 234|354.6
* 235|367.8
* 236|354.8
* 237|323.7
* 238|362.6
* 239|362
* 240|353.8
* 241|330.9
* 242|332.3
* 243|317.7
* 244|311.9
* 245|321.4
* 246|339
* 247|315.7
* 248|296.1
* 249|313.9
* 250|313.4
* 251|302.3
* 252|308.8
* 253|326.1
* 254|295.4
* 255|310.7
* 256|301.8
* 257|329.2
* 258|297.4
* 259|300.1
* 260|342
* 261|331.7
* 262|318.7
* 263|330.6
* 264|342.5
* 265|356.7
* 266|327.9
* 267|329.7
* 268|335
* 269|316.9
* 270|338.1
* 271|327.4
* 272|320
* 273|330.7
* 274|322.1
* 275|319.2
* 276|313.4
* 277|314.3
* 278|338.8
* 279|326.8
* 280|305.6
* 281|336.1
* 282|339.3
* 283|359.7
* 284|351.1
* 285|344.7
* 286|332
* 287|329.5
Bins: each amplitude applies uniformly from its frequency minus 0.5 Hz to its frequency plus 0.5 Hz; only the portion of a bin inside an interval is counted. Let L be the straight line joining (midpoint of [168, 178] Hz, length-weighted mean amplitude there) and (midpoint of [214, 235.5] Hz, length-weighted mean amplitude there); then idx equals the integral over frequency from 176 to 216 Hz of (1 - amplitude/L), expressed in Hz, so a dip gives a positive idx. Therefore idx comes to -3.9 Hz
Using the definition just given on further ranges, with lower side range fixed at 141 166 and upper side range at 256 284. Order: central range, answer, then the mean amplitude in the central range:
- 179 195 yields -3.50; 374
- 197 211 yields -3.43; 387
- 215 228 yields -2.81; 383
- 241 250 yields 0.07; 319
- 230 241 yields -1.16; 353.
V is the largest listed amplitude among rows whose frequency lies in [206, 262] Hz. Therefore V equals 435.2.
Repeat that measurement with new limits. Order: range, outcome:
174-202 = 414.3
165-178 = 357.6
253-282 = 356.7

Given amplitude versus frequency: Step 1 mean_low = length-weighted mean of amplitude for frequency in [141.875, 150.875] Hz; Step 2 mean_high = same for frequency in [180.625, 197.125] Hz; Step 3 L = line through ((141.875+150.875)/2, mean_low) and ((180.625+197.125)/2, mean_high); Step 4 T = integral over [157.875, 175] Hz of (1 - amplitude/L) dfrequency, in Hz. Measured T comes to 2.9 Hz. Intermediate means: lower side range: 329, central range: 290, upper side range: 373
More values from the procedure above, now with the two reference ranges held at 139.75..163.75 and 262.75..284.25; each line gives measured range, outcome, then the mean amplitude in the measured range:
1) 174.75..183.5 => -1.30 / 355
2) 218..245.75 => -3.13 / 357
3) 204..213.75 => -2.46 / 396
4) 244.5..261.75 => 0.61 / 314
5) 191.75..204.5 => -2.72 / 380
